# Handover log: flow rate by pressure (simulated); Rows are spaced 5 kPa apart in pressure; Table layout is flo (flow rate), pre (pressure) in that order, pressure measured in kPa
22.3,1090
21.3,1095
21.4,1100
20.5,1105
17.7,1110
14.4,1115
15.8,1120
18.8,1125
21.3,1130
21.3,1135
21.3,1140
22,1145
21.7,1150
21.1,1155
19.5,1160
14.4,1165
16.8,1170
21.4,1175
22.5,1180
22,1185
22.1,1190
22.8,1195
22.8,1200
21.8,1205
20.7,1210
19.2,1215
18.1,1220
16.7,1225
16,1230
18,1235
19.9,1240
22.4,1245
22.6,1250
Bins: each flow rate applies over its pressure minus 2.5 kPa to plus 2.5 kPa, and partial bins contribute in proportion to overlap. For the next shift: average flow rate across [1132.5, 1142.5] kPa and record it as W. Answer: 21.3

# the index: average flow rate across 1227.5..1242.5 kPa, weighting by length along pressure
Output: 18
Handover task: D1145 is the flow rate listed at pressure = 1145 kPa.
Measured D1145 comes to 22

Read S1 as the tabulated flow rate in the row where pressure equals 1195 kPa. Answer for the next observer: 22.8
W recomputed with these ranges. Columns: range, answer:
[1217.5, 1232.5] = 16.9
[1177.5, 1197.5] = 22.4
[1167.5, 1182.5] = 20.2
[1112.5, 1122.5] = 15.1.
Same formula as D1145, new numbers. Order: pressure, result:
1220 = 18.1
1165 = 14.4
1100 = 21.4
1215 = 19.2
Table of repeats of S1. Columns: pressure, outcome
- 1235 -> 18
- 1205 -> 21.8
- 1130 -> 21.3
